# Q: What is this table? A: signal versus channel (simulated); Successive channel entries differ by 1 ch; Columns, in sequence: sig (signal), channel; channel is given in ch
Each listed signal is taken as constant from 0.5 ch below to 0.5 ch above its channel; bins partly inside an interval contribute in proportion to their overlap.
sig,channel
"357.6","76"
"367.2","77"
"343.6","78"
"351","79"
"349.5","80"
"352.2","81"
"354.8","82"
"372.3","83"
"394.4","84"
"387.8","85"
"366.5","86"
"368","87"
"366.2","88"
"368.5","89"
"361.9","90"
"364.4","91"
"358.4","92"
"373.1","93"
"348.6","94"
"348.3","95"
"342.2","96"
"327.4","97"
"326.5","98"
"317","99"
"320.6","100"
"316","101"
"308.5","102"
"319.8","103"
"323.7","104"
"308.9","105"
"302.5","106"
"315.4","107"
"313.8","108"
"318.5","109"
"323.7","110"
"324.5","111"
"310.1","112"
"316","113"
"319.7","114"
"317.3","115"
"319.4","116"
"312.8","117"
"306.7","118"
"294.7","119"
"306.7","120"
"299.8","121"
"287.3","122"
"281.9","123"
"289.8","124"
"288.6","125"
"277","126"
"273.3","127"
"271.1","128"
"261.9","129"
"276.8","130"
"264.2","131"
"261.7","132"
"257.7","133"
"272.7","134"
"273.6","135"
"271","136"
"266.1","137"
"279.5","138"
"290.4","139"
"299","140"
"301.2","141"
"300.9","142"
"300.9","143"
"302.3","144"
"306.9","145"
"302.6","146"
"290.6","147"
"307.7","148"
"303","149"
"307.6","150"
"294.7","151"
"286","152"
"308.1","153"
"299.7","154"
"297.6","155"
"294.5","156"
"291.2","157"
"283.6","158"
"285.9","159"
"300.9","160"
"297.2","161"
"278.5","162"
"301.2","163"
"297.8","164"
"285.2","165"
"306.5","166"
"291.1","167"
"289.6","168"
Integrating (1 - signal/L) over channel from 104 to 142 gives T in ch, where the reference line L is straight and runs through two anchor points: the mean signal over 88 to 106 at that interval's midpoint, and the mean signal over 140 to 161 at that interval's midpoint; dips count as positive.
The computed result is 2.9 ch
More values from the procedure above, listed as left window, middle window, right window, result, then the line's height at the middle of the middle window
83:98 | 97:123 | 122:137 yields 0.3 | 317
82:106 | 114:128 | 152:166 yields 1.2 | 325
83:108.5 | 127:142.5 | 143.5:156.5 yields 1.8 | 312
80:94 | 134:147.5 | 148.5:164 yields 0.9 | 311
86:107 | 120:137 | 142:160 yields 2.1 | 315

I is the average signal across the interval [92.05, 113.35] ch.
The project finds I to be 325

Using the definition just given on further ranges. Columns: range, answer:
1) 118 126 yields 293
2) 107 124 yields 309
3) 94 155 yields 301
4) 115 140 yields 284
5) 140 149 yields 302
